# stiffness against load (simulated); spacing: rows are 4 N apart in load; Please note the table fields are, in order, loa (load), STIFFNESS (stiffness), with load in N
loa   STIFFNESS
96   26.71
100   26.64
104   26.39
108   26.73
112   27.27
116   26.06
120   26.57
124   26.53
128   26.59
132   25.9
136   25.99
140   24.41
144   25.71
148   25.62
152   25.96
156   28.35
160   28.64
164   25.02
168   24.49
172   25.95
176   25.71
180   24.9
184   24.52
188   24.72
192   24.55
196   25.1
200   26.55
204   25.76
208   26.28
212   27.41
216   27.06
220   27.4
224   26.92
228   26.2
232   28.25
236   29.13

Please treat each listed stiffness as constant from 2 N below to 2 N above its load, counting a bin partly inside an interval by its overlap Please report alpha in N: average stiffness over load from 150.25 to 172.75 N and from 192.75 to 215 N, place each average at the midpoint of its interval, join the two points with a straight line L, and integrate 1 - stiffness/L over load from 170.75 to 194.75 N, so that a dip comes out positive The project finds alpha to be 1.2 N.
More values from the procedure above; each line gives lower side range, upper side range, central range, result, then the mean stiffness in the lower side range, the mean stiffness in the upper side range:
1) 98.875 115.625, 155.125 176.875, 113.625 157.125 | 0.6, 26.7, 26.3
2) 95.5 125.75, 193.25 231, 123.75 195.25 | 2.3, 26.6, 26.5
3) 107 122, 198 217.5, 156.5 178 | 0.4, 26.7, 26.6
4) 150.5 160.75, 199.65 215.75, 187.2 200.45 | 0.8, 27.6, 26.6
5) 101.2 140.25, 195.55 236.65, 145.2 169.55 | 0.2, 26.3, 26.9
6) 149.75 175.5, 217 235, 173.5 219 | 1.9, 26.4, 27.3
